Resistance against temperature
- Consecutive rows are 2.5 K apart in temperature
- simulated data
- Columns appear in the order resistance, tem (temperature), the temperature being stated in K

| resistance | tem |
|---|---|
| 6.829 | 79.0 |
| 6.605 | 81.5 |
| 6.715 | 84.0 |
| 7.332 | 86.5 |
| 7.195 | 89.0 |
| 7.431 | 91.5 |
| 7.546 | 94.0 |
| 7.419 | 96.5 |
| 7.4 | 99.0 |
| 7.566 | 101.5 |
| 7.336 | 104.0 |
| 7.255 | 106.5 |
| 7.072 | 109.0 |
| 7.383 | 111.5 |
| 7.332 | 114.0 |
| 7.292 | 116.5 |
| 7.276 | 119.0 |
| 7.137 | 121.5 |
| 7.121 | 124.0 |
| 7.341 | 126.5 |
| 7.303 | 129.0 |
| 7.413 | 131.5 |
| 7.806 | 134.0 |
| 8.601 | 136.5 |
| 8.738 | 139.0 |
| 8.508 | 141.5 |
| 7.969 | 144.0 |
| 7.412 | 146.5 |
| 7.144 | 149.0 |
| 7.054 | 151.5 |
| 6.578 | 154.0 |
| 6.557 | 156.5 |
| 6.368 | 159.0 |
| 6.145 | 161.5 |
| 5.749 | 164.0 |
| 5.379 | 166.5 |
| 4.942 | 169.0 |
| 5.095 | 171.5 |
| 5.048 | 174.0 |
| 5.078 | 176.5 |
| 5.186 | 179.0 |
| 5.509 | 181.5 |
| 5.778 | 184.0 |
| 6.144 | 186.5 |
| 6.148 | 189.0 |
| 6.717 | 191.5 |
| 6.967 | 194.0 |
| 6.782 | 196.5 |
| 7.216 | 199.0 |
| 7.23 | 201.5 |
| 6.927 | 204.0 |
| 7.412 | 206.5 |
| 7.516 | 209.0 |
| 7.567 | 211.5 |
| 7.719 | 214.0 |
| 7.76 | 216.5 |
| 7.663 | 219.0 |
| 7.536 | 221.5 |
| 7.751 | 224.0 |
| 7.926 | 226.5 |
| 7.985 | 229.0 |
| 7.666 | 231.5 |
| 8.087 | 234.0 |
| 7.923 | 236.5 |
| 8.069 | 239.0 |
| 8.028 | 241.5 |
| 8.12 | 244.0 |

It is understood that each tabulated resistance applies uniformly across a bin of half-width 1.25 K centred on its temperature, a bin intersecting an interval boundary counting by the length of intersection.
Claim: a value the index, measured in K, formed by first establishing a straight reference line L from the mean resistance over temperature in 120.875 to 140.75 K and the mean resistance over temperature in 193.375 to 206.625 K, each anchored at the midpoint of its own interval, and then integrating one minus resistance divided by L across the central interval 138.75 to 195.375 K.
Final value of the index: 8.2 K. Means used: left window 7.72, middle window 6.32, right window 7.07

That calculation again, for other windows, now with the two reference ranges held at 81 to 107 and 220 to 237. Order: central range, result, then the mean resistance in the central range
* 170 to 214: 7.4 K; 6.4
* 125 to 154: -0.9 K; 7.7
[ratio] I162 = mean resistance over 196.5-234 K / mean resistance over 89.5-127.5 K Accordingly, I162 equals 1.03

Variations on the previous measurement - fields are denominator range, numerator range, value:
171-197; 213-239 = 1.33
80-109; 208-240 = 1.07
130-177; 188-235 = 1.10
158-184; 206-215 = 1.39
